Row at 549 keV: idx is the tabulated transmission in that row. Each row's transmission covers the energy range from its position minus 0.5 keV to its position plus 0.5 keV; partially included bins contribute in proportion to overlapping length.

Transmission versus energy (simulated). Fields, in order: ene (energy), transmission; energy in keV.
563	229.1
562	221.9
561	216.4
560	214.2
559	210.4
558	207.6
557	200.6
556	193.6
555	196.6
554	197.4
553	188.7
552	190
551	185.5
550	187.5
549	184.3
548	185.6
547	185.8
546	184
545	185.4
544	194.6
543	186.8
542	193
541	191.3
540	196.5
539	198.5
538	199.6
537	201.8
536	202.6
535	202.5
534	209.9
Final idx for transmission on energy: 184.3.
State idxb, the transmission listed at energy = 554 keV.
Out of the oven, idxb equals 197.4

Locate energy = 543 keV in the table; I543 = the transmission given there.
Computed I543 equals 186.8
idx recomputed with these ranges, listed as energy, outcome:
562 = 221.9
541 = 191.3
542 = 193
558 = 207.6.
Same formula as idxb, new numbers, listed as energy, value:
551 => 185.5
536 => 202.6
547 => 185.8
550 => 187.5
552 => 190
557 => 200.6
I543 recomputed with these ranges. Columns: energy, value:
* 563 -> 229.1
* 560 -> 214.2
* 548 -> 185.6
